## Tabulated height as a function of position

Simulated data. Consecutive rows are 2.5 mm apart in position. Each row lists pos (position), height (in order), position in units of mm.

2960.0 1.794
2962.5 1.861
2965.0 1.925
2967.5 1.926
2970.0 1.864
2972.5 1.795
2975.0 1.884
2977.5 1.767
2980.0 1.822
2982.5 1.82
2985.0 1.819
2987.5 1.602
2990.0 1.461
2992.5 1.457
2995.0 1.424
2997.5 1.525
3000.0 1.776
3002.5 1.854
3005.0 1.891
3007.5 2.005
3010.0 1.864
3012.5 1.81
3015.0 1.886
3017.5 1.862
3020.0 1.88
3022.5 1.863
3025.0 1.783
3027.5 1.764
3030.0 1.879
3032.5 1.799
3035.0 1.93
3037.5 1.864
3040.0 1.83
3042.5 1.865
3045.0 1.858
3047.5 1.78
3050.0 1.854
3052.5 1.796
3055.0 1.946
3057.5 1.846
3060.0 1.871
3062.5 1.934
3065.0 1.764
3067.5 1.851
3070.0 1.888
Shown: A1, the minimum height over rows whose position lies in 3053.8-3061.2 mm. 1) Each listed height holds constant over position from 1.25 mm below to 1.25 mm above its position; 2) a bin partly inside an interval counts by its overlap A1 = 1.846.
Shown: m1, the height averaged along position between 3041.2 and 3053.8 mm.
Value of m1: 1.83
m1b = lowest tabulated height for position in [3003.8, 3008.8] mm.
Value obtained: 1.891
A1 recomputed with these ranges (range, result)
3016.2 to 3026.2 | 1.783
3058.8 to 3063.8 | 1.871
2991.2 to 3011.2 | 1.424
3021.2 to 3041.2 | 1.764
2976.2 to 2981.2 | 1.767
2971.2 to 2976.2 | 1.795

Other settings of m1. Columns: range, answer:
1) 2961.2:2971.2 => 1.89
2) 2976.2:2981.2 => 1.8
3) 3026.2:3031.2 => 1.82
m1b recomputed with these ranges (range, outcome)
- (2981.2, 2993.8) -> 1.457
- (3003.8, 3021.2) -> 1.81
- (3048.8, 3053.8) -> 1.796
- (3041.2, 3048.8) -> 1.78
